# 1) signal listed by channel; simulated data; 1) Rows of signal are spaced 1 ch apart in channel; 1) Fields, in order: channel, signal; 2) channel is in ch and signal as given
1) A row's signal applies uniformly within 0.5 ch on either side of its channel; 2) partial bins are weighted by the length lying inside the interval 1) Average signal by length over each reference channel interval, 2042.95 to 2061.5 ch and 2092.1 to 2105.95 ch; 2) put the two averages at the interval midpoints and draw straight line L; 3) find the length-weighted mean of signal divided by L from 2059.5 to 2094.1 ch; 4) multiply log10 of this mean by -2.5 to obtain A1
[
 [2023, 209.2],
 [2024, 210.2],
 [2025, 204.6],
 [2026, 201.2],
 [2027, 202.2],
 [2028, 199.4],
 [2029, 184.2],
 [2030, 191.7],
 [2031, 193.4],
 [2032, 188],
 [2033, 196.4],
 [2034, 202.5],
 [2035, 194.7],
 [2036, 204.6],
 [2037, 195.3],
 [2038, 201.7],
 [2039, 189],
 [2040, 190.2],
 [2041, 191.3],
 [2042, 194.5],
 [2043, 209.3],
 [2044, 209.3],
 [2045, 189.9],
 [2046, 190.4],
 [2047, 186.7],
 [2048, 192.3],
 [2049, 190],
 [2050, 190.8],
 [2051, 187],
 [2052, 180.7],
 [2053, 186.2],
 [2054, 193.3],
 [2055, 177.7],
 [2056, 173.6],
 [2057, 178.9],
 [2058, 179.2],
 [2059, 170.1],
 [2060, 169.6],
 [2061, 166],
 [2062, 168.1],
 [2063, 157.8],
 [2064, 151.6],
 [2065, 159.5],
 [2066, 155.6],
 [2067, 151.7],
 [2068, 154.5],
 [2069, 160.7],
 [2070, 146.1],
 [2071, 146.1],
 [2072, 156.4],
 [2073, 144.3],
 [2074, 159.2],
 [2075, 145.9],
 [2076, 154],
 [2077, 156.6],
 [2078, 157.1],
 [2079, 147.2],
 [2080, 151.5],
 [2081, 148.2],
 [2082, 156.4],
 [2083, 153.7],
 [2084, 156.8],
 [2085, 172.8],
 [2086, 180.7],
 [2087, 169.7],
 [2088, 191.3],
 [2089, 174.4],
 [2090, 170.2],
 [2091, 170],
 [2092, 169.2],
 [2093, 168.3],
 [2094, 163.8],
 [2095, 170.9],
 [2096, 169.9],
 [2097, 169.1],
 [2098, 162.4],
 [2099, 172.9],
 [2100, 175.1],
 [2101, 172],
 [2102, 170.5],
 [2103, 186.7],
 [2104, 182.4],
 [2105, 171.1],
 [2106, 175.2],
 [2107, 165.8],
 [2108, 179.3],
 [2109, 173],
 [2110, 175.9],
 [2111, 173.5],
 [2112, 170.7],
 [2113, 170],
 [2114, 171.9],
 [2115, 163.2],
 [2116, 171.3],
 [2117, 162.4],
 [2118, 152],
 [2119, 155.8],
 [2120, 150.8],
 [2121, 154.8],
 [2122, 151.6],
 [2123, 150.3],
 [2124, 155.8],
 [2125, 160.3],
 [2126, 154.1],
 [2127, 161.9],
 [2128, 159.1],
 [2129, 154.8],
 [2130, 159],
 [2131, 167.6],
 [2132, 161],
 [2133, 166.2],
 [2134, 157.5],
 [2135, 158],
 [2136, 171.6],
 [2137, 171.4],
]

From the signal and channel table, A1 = 0.114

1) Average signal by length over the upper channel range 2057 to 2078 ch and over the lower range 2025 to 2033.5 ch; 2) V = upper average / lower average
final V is 0.81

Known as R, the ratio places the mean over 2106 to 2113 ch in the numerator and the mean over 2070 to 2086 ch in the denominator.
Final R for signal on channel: 1.1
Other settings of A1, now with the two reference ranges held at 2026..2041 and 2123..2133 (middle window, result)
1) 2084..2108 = -0.008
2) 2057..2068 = 0.131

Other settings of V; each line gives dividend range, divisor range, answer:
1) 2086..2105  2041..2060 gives 0.92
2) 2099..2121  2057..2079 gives 1.07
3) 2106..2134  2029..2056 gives 0.85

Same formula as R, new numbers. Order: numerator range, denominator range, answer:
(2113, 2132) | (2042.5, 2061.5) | 0.86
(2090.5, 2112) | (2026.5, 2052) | 0.89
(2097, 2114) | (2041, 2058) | 0.92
